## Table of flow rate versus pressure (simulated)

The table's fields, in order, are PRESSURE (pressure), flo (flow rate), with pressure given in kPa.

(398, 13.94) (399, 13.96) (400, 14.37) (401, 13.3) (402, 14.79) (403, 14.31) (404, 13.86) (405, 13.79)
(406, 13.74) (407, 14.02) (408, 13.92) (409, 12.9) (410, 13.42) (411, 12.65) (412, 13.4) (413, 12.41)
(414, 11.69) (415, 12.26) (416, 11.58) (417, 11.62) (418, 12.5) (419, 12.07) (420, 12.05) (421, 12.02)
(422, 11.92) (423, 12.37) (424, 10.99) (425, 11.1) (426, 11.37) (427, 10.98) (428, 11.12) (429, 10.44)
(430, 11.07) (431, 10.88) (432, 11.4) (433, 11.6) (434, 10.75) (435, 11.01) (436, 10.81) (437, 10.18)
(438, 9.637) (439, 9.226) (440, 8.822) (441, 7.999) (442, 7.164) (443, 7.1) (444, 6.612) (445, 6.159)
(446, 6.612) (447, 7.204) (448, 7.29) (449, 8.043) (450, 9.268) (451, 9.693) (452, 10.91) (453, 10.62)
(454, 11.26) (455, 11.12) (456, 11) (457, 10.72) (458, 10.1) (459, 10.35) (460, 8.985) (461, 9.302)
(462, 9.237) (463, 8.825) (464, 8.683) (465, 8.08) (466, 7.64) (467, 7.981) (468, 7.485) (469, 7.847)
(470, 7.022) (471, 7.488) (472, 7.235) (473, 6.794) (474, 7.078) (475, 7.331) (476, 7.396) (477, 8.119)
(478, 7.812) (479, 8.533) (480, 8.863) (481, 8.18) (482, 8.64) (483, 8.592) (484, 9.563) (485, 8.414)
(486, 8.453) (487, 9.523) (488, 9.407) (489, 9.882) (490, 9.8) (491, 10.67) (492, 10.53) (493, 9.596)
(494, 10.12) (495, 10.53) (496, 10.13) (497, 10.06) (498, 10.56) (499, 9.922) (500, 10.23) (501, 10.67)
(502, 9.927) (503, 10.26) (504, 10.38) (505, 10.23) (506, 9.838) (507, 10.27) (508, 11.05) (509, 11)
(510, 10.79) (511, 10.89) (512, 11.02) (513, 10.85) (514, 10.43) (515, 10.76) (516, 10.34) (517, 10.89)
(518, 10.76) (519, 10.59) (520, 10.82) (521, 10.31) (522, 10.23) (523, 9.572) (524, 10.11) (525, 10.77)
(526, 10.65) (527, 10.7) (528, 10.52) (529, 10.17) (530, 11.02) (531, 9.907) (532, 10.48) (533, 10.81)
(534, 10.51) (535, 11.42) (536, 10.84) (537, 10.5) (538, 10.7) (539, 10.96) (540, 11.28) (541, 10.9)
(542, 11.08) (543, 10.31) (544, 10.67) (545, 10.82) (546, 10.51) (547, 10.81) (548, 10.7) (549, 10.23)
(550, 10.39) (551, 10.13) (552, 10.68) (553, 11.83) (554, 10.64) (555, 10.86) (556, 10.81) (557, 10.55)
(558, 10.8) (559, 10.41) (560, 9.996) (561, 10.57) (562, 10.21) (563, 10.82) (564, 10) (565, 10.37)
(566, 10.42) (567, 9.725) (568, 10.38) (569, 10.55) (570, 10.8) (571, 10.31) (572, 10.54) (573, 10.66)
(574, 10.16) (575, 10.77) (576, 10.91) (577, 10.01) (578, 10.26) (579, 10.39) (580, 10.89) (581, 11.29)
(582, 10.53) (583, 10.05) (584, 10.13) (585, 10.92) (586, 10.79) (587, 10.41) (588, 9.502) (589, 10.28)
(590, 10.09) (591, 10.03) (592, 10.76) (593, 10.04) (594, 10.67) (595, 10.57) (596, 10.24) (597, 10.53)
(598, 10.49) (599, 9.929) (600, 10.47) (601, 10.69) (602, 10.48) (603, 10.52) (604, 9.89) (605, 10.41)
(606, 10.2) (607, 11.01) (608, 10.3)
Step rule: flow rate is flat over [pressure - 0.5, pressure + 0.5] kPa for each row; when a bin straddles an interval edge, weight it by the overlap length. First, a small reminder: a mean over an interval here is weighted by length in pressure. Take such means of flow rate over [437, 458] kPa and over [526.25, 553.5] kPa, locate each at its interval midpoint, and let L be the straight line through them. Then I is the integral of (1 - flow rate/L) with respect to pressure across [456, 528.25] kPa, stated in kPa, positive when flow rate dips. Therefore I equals 1.8 kPa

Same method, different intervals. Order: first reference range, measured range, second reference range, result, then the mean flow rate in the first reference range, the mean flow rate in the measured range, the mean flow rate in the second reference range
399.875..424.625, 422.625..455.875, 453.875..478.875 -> 3.1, 12.8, 9.73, 8.55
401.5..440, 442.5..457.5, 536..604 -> 3.5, 12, 8.91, 10.5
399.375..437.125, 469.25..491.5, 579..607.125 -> 6.1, 12.3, 8.39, 10.4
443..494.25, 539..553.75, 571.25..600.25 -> -1.3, 8.72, 10.7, 10.4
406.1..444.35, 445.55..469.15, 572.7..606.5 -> 4.1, 11.2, 9.12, 10.4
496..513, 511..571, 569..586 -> -0.5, 10.4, 10.6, 10.5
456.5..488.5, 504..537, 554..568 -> -3.7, 8.43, 10.6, 10.4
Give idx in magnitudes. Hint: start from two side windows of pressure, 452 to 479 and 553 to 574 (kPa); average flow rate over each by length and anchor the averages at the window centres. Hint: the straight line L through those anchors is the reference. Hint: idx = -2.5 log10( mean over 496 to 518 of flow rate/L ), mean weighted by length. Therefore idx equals -0.11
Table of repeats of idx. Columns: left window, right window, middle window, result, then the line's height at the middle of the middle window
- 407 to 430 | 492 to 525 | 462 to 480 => 0.38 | 11.1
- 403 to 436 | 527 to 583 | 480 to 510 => 0.14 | 11.3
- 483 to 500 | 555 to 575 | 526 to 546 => -0.05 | 10.2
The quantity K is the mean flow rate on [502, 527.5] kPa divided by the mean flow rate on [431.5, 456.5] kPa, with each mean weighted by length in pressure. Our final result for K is 1.1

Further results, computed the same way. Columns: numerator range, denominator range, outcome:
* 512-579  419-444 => 1.01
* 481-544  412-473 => 1.05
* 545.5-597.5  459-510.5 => 1.15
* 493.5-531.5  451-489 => 1.19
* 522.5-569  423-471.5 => 1.13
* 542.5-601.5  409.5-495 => 1.08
